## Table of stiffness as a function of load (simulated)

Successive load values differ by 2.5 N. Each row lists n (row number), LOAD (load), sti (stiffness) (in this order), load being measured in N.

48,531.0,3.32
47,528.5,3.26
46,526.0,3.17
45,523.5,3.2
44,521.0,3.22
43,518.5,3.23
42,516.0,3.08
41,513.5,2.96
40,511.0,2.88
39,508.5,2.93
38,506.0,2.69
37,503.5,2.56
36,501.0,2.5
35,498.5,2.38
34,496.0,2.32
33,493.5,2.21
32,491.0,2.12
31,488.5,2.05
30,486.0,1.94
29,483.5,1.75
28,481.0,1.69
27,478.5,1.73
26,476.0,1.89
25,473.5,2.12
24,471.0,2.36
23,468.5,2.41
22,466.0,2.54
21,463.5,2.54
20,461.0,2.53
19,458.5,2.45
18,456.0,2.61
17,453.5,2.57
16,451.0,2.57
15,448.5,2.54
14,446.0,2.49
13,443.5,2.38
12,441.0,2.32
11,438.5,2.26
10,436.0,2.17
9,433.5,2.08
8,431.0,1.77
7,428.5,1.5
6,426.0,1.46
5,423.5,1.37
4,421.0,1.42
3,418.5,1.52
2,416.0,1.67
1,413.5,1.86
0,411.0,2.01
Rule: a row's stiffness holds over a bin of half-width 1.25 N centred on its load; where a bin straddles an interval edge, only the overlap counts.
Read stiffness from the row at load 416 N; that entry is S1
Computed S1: 1.67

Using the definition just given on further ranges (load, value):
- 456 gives 2.61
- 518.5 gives 3.23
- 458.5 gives 2.45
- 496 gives 2.32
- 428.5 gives 1.5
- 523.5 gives 3.2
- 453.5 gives 2.57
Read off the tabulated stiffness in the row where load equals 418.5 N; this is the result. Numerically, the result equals 1.52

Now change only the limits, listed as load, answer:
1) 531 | 3.32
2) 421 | 1.42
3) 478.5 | 1.73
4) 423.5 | 1.37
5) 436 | 2.17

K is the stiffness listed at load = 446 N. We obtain 2.49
